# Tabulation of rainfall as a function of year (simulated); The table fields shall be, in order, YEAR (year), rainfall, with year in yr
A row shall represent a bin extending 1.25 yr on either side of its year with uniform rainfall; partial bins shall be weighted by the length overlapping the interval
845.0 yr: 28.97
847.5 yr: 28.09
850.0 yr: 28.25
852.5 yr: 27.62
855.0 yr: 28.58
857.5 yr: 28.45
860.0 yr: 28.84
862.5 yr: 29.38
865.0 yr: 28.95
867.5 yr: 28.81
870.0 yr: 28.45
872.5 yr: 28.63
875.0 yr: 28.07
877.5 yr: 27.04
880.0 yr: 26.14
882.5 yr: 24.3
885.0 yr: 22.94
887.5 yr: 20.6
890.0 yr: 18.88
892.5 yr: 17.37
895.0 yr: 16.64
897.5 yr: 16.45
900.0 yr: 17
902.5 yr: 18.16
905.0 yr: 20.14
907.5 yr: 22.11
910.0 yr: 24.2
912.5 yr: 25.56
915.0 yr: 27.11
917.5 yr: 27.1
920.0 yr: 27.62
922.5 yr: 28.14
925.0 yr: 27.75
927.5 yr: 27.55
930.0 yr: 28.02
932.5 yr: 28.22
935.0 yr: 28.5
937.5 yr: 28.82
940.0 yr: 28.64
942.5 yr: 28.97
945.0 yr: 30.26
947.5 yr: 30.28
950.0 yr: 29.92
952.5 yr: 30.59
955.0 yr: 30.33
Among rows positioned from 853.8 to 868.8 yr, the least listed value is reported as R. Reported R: 28.45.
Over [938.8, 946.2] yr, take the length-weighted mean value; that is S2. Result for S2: 29.3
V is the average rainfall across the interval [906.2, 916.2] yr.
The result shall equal 24.7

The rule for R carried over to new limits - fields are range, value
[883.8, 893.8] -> 17.37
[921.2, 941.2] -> 27.55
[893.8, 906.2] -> 16.45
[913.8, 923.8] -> 27.1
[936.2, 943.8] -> 28.64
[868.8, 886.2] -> 22.94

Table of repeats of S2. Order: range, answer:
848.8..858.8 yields 28.2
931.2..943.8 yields 28.6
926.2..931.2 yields 27.8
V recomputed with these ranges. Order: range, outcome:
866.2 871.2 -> 28.6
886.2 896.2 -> 18.4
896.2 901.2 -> 16.7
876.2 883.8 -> 25.8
